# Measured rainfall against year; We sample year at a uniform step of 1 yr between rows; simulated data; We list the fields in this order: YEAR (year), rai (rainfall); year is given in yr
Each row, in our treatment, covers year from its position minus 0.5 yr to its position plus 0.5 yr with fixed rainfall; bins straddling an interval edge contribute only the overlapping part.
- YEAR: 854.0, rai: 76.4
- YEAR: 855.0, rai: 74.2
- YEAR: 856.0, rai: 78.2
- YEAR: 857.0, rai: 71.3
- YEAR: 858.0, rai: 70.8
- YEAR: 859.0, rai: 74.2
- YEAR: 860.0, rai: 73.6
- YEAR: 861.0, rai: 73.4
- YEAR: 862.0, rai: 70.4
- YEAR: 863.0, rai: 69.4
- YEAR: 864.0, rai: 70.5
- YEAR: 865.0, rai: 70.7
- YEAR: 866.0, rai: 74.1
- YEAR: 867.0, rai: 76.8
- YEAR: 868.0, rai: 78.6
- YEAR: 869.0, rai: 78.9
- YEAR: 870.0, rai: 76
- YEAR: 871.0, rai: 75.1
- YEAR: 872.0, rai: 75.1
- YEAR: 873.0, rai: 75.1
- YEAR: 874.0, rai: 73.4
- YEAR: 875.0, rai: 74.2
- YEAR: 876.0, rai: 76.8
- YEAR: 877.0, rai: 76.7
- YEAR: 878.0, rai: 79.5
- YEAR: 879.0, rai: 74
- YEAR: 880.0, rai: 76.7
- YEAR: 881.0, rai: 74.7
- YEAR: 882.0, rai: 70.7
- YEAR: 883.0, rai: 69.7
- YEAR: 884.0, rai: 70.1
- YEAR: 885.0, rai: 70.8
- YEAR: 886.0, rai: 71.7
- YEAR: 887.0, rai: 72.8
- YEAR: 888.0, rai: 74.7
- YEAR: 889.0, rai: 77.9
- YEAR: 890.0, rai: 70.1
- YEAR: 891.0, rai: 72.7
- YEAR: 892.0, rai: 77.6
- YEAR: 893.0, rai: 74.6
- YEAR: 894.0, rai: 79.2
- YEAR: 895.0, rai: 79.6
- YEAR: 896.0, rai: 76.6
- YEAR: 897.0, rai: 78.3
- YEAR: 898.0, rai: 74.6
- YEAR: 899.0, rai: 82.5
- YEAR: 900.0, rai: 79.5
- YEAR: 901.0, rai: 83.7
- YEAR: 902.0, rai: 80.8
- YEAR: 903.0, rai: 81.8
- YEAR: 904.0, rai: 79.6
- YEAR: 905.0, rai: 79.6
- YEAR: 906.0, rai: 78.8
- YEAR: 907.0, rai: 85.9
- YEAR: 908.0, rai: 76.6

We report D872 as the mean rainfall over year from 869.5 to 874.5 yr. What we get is 74.9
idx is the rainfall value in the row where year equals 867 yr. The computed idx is 76.8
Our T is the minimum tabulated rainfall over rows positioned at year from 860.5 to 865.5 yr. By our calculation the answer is 69.4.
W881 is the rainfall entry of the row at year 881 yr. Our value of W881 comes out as 74.7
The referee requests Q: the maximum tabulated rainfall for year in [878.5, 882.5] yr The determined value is 76.7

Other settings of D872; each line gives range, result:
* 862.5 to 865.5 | 70.2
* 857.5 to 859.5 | 72.5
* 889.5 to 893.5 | 73.8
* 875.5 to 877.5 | 76.8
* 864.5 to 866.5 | 72.4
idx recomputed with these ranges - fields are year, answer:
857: 71.3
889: 77.9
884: 70.1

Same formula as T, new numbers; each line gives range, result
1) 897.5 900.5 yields 74.6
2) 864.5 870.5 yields 70.7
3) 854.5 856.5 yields 74.2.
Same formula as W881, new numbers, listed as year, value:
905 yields 79.6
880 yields 76.7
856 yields 78.2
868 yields 78.6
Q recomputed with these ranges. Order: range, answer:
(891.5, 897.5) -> 79.6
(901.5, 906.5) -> 81.8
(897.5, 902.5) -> 83.7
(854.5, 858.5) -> 78.2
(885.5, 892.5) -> 77.9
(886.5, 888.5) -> 74.7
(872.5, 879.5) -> 79.5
